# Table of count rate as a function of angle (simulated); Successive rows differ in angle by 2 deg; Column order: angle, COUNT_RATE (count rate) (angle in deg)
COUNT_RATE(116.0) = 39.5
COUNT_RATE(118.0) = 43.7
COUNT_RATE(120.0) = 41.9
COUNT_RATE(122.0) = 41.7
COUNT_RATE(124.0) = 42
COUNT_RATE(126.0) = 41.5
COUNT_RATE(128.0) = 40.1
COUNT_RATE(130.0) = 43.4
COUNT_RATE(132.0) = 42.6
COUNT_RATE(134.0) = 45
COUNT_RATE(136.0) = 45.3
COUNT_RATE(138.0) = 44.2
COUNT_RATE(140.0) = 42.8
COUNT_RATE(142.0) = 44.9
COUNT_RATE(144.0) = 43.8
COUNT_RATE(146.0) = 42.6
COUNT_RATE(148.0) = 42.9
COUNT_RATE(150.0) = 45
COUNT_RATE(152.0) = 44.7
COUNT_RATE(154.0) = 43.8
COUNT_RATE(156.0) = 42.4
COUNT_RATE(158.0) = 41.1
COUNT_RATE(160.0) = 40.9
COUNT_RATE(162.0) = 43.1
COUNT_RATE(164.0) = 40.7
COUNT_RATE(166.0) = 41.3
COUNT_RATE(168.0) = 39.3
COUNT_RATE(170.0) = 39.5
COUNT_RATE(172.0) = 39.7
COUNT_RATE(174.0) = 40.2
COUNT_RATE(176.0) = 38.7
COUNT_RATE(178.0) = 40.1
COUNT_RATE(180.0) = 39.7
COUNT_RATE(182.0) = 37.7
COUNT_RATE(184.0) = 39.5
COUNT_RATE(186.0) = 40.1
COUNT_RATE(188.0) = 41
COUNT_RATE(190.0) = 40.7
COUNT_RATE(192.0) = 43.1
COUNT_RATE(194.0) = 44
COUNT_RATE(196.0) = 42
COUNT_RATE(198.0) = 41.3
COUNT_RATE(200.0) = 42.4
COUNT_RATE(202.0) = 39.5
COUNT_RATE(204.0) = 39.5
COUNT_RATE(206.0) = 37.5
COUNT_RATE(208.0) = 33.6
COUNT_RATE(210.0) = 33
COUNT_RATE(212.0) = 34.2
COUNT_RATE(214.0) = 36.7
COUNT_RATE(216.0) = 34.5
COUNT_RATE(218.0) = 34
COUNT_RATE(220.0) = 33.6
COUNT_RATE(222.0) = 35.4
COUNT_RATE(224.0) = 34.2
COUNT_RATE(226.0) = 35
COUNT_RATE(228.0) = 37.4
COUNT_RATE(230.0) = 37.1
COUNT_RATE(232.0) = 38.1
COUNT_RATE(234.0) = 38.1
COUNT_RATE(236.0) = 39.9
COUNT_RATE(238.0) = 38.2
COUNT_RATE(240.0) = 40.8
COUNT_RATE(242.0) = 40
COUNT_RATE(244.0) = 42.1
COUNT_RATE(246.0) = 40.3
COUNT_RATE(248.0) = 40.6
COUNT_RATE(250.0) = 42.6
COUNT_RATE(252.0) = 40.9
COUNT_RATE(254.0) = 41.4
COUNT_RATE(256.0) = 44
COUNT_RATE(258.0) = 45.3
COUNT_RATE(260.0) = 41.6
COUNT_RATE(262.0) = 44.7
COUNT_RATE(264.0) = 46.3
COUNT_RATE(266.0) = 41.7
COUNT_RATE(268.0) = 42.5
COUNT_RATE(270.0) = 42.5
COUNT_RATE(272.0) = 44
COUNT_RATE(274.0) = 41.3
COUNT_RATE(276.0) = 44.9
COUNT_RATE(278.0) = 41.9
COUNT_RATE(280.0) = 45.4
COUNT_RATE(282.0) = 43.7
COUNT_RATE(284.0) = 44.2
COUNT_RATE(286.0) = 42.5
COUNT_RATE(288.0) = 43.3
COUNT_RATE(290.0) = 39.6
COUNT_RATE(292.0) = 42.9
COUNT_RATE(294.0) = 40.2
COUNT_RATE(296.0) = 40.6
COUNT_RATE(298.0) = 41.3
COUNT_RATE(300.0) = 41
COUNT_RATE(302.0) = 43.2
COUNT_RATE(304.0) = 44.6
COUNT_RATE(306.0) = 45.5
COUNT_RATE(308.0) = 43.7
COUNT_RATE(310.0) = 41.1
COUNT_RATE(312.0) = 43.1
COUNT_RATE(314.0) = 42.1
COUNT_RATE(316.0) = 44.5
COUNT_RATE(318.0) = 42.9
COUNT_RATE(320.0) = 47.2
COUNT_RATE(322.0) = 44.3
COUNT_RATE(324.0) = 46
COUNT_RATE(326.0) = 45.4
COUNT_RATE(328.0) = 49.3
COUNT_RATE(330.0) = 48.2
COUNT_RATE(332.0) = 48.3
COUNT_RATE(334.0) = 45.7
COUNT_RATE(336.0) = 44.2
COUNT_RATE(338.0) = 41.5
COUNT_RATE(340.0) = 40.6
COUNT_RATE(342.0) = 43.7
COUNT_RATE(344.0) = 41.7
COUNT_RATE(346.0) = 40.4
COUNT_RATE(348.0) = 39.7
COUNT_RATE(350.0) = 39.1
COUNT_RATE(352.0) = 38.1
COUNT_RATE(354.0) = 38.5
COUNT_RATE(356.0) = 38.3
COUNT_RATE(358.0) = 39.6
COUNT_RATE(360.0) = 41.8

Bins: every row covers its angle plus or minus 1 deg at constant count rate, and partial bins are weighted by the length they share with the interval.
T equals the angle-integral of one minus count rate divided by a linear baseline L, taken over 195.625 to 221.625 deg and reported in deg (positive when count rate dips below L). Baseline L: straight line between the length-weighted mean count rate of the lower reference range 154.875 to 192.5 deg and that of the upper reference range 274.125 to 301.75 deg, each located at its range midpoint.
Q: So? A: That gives 2.6 deg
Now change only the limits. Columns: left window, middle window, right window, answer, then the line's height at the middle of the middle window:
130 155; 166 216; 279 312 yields 4.95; 43.5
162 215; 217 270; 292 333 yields 2.15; 41.5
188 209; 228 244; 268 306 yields 0.92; 41.4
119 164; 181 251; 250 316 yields 7.17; 42.9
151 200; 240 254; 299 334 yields 0.60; 42.9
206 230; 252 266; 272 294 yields -1.25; 39.9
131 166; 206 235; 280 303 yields 4.94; 42.7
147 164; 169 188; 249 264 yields 1.49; 42.9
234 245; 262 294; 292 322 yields -1.06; 41.7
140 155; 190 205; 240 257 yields 0.37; 42.7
